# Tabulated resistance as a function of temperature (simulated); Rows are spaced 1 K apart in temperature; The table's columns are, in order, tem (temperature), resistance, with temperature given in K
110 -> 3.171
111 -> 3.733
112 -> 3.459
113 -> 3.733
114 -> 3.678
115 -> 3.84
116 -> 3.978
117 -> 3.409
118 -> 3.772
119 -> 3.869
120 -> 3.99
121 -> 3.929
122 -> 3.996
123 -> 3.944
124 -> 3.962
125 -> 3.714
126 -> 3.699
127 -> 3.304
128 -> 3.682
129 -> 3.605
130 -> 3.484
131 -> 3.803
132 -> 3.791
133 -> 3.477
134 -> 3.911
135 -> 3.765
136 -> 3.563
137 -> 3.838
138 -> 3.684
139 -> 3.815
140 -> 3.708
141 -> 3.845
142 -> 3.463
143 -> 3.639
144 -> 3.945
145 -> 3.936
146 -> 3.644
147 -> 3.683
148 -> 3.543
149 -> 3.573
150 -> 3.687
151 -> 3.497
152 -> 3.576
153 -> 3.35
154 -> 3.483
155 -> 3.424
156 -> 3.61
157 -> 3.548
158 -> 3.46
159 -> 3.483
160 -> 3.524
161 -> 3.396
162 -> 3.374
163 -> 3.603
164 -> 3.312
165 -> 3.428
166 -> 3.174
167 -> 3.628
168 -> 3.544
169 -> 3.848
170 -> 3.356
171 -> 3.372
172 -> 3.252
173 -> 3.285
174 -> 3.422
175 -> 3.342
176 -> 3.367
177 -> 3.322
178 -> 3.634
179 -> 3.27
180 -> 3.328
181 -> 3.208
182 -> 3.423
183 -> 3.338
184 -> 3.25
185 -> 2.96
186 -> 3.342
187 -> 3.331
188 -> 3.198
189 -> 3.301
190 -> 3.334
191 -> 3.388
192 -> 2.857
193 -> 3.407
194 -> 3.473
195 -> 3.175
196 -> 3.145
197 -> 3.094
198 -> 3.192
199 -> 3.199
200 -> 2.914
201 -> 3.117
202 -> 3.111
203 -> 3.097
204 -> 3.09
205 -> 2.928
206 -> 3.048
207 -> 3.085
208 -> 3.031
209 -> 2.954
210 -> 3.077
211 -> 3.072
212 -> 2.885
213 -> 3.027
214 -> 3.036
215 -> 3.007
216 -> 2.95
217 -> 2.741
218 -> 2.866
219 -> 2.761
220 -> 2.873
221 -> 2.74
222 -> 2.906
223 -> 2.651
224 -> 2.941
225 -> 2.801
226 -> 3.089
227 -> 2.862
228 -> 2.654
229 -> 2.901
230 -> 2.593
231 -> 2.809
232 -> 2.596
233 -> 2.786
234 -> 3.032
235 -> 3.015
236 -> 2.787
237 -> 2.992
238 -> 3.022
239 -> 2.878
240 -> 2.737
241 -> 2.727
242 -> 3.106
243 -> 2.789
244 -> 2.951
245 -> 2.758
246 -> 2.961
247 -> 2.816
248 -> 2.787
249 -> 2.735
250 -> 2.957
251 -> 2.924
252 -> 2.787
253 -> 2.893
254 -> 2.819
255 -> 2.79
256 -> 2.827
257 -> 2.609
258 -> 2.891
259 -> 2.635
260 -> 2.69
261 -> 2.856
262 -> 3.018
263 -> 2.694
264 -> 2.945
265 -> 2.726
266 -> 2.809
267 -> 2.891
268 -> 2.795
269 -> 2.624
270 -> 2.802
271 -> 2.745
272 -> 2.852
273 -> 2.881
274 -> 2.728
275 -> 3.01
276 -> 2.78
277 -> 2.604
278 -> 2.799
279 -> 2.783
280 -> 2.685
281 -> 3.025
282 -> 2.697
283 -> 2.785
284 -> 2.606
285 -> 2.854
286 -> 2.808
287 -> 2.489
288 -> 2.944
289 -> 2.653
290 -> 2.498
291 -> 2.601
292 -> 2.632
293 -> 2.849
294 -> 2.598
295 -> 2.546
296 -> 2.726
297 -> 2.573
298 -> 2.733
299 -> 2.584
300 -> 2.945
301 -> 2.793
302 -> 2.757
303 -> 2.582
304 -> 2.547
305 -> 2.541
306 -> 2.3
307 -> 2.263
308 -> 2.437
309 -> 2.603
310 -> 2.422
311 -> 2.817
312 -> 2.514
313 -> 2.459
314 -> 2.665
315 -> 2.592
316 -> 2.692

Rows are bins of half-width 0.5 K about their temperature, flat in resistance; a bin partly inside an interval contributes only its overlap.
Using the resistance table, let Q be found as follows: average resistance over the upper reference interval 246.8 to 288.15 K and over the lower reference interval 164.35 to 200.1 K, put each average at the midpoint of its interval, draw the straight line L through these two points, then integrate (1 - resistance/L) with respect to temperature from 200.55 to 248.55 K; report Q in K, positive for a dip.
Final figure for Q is 2.4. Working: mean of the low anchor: 3.31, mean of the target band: 2.9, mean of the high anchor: 2.79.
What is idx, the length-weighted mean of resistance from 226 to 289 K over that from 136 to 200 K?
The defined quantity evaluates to 0.82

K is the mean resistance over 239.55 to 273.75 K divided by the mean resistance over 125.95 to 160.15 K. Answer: 0.8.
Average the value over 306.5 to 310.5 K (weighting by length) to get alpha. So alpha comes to 2.43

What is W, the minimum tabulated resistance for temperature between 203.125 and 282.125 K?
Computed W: 2.593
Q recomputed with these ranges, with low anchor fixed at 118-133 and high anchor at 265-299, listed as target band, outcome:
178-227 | 2.58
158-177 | 0.32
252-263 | 0.38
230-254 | 1.13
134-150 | -0.28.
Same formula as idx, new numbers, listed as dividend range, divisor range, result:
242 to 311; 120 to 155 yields 0.74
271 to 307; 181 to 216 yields 0.86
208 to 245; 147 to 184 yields 0.84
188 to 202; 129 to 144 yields 0.86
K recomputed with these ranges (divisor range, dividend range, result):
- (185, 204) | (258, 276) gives 0.88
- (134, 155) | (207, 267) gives 0.78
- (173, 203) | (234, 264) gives 0.88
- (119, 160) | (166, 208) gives 0.89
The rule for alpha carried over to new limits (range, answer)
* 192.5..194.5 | 3.44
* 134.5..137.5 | 3.72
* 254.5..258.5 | 2.78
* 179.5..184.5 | 3.31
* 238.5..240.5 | 2.81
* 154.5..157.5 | 3.53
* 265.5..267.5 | 2.85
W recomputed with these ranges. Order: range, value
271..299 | 2.489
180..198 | 2.857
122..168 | 3.174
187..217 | 2.741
